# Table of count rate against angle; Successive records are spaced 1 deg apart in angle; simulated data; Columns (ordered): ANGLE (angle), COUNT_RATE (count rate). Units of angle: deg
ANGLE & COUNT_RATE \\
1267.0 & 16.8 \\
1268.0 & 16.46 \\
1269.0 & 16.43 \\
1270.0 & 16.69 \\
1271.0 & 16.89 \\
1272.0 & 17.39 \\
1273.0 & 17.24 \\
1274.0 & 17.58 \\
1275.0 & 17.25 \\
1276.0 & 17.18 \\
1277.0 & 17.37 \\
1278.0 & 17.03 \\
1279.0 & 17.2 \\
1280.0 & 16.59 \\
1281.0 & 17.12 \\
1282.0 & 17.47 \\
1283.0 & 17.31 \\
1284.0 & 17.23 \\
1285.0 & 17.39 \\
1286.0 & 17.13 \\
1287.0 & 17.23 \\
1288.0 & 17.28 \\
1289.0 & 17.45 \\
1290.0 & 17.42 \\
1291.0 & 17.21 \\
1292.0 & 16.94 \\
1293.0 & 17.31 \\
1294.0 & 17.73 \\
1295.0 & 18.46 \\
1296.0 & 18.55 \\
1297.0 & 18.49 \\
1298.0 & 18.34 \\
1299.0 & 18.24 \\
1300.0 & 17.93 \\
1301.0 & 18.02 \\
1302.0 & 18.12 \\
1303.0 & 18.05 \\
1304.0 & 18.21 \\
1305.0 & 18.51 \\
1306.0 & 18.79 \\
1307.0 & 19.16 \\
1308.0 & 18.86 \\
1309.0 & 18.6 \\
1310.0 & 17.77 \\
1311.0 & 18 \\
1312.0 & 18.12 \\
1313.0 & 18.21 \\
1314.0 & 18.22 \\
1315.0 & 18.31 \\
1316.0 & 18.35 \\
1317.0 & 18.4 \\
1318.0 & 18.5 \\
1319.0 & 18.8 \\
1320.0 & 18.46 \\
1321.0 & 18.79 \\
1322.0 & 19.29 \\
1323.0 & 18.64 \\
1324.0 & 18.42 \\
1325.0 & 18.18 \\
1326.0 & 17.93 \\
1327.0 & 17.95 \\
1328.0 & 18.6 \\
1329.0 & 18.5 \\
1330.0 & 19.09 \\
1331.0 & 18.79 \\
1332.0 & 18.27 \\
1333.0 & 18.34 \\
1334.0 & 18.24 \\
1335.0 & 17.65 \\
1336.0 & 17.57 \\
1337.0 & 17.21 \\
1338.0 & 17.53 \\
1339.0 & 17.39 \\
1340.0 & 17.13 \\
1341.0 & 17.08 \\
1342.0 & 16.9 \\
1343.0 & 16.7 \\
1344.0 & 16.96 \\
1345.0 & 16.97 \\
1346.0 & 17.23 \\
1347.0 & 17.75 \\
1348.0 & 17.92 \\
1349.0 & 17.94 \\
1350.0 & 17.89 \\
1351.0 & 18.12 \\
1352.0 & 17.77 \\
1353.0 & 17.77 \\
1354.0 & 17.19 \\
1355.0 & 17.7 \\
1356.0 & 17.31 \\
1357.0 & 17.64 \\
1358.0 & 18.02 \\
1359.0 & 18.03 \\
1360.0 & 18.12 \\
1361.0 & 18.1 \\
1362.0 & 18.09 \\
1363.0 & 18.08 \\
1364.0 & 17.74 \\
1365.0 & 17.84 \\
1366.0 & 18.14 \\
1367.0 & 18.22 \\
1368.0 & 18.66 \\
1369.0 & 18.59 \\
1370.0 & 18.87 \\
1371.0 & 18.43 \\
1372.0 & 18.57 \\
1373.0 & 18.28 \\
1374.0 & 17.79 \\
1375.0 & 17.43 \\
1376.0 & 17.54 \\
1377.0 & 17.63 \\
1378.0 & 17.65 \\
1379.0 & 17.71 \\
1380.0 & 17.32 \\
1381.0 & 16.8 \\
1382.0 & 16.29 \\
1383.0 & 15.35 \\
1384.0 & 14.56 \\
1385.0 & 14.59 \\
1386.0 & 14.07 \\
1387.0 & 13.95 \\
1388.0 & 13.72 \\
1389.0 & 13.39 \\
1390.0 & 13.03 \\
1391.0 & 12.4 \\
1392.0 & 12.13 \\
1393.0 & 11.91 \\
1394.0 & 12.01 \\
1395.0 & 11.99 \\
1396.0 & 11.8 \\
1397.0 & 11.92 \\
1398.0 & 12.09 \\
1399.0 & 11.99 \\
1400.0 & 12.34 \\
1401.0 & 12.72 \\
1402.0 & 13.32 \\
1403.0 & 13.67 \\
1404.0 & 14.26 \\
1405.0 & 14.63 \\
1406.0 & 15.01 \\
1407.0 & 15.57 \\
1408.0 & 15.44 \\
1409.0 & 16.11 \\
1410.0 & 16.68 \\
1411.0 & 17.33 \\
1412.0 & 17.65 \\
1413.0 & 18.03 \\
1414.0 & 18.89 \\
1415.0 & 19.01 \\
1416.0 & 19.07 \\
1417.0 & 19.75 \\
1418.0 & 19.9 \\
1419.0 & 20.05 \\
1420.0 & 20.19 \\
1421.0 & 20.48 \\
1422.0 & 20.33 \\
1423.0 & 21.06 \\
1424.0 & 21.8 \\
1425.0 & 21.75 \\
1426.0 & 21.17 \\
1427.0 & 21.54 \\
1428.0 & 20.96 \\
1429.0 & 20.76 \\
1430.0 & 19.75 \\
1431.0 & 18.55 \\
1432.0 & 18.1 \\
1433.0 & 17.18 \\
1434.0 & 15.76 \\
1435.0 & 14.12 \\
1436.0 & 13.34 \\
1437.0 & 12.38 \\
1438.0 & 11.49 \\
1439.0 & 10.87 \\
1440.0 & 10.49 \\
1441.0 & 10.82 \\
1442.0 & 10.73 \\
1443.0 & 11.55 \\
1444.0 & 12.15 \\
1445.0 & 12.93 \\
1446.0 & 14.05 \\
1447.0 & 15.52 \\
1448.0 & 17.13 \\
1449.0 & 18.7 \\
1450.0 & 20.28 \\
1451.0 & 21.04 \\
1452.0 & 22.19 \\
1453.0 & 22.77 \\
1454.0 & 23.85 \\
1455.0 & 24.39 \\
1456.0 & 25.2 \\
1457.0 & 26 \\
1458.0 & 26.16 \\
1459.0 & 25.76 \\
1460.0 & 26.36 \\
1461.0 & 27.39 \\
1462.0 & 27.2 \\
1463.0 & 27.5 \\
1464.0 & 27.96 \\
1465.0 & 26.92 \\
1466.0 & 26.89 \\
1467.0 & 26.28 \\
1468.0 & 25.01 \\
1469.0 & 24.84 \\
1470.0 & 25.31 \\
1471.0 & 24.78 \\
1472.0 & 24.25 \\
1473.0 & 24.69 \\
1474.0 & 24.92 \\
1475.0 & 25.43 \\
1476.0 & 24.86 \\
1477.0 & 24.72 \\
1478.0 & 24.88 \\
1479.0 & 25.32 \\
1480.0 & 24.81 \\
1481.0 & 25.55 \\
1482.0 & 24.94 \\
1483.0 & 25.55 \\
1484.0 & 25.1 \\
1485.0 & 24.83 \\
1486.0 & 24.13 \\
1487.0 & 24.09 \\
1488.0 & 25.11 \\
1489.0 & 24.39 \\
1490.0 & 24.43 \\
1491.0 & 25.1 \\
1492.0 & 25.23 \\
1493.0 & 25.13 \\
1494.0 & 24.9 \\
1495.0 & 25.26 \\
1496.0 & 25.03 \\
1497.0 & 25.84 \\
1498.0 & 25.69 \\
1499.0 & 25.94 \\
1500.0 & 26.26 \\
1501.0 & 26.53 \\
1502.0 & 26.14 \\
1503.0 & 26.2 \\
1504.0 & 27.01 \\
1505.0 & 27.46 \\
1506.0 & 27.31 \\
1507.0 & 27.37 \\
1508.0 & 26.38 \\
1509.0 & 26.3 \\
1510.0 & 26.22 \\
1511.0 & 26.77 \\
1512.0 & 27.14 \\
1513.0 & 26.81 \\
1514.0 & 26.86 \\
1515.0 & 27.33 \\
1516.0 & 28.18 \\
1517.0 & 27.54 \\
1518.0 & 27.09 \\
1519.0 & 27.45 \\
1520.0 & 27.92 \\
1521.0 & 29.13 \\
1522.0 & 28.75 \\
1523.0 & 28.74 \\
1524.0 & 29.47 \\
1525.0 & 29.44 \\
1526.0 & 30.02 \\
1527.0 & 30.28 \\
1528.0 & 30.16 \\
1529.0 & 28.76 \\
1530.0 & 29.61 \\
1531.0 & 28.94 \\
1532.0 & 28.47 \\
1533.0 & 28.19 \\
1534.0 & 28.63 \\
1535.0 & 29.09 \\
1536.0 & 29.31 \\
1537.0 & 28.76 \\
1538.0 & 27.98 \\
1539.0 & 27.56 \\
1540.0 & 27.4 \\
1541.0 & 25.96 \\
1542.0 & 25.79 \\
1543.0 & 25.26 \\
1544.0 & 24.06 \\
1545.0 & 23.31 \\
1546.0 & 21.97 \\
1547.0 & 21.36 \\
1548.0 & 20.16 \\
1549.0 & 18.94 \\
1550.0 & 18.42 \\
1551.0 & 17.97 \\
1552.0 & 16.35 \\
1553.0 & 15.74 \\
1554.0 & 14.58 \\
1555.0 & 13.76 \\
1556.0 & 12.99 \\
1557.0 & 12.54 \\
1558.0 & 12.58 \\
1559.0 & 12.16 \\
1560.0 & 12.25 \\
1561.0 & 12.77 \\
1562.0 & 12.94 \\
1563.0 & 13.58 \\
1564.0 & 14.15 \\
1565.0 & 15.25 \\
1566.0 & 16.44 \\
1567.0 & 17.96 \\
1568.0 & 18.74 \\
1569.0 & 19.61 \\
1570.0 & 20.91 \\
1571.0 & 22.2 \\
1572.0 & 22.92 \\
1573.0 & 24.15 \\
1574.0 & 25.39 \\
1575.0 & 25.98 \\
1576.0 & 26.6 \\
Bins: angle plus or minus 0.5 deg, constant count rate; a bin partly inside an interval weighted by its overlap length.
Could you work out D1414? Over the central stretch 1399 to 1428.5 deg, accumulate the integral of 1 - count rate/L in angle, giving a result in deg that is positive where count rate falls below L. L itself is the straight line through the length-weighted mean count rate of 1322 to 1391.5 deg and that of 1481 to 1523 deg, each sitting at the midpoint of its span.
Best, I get 4.4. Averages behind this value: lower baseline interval 17.3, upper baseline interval 26.2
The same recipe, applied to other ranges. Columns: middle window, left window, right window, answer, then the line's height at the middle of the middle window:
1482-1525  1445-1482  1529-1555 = -4.3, 24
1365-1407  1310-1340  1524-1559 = 9.6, 19.7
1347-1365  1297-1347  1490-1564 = 1.2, 19.1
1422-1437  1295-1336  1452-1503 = 2.9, 23.3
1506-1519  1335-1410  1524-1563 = -3.5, 21.3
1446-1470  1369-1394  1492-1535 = -1.4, 22.5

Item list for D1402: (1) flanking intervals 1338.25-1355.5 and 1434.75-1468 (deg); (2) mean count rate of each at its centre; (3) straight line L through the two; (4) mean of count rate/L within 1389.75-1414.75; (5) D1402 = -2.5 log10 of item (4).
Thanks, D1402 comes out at 0.30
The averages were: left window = 17.4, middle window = 14.2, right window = 19.8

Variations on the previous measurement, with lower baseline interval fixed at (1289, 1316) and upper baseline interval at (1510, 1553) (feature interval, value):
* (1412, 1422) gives 0.15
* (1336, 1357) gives 0.13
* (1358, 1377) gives 0.13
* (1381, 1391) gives 0.42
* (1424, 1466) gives 0.20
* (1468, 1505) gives -0.02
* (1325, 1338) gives 0.06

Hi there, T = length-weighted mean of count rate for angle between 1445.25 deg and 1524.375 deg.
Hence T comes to 25.3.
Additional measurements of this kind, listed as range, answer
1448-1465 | 24.4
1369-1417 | 15.4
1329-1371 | 17.8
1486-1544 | 27.1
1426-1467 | 19.5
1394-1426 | 16.6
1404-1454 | 17.3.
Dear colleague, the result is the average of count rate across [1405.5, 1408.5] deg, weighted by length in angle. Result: 15.3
